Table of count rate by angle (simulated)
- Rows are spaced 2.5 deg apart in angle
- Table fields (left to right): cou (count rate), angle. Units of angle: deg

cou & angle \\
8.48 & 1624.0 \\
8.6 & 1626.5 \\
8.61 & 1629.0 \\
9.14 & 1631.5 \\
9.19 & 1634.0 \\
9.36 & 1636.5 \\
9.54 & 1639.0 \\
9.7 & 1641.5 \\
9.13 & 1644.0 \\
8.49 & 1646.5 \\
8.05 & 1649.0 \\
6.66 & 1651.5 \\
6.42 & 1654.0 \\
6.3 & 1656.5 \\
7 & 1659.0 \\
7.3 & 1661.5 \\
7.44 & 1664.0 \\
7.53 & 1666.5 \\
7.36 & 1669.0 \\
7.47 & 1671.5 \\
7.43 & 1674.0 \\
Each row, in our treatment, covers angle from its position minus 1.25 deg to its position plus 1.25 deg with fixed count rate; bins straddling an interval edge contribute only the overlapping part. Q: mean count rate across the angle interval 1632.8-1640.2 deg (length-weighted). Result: 9.36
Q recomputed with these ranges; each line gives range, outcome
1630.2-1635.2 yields 9.16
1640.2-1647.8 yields 9.1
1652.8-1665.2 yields 6.89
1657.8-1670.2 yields 7.33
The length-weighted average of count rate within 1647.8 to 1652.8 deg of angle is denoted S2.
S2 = 7.34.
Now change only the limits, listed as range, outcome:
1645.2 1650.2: 8.28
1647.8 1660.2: 6.88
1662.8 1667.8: 7.48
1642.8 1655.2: 7.75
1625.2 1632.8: 8.78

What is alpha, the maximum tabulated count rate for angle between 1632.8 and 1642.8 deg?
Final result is 9.7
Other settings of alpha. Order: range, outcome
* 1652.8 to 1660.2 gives 7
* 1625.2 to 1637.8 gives 9.36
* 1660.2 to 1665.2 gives 7.44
